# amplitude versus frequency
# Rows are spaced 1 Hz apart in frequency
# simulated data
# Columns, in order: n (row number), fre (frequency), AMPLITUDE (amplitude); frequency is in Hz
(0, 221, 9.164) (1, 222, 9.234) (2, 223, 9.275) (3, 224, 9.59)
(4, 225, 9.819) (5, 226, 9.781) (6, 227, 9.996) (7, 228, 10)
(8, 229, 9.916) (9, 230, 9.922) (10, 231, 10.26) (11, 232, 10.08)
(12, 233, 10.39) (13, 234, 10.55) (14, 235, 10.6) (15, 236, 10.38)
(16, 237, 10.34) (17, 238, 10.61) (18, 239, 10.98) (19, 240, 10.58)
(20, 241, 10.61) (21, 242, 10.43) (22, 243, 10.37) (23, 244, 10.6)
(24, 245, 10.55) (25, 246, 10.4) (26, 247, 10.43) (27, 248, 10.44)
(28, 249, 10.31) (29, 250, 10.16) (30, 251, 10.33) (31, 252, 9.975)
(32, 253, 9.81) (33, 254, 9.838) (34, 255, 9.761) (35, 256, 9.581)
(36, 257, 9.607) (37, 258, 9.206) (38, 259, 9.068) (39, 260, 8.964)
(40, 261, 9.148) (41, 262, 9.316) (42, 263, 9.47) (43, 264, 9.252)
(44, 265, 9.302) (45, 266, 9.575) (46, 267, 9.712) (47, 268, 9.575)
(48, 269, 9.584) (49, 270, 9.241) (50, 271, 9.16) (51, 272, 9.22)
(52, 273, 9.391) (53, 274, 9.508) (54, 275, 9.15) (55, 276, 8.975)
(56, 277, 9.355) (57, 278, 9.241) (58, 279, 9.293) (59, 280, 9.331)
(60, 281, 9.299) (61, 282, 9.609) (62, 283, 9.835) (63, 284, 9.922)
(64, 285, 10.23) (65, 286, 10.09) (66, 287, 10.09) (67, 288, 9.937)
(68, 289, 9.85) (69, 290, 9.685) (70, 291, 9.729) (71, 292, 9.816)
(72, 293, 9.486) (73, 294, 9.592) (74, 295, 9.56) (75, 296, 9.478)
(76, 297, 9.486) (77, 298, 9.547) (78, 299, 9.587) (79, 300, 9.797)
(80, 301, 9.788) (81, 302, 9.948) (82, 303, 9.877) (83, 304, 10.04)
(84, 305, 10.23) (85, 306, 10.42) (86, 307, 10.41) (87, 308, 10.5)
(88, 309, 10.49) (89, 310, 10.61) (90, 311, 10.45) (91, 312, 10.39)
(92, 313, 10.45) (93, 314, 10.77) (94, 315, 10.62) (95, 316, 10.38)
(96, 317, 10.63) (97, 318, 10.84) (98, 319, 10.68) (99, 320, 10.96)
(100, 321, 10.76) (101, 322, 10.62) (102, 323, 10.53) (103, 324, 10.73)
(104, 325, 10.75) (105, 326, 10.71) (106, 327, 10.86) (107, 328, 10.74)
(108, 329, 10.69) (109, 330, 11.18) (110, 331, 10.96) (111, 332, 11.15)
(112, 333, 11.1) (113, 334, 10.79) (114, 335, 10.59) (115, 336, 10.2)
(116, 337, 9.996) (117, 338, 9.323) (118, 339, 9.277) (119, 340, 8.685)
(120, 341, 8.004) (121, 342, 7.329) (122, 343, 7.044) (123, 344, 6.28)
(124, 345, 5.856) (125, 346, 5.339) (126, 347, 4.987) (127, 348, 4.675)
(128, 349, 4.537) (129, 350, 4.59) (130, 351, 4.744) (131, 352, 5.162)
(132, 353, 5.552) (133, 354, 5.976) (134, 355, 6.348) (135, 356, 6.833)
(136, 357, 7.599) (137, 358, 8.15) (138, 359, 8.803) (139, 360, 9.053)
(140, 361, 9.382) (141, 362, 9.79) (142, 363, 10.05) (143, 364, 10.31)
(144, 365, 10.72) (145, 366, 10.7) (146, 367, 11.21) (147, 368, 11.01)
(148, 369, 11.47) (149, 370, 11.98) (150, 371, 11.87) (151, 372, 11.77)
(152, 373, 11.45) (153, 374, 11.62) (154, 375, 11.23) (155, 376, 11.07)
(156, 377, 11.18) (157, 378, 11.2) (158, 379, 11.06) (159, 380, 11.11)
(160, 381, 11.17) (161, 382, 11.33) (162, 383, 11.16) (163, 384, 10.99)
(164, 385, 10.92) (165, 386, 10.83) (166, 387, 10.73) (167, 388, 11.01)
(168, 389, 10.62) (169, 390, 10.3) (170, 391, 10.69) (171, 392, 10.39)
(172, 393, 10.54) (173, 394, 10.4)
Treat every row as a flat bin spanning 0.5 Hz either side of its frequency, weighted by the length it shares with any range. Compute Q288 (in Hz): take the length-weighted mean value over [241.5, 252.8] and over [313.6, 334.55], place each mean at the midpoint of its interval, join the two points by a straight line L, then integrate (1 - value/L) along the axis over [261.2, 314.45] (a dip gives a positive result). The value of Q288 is 4.2 Hz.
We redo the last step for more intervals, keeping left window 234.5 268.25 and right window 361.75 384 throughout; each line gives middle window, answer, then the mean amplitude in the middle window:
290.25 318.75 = 1.0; 10.1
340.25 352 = 5.5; 5.8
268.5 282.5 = 1.2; 9.31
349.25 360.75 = 4.5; 6.63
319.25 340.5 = 0.4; 10.5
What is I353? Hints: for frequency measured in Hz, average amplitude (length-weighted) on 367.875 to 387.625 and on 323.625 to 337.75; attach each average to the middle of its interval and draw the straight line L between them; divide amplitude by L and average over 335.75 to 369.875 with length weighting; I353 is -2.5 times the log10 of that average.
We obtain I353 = 0.35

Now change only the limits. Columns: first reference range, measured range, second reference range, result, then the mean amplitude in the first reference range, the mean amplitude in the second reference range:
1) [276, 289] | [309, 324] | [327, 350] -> -0.18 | 9.66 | 8.54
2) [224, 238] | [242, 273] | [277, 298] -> 0.02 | 10.2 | 9.67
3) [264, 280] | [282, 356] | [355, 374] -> 0.04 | 9.35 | 10.1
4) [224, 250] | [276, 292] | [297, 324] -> 0.07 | 10.3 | 10.3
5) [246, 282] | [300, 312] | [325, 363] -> -0.16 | 9.54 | 8.23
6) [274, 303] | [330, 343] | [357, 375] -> 0.05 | 9.63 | 10.5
